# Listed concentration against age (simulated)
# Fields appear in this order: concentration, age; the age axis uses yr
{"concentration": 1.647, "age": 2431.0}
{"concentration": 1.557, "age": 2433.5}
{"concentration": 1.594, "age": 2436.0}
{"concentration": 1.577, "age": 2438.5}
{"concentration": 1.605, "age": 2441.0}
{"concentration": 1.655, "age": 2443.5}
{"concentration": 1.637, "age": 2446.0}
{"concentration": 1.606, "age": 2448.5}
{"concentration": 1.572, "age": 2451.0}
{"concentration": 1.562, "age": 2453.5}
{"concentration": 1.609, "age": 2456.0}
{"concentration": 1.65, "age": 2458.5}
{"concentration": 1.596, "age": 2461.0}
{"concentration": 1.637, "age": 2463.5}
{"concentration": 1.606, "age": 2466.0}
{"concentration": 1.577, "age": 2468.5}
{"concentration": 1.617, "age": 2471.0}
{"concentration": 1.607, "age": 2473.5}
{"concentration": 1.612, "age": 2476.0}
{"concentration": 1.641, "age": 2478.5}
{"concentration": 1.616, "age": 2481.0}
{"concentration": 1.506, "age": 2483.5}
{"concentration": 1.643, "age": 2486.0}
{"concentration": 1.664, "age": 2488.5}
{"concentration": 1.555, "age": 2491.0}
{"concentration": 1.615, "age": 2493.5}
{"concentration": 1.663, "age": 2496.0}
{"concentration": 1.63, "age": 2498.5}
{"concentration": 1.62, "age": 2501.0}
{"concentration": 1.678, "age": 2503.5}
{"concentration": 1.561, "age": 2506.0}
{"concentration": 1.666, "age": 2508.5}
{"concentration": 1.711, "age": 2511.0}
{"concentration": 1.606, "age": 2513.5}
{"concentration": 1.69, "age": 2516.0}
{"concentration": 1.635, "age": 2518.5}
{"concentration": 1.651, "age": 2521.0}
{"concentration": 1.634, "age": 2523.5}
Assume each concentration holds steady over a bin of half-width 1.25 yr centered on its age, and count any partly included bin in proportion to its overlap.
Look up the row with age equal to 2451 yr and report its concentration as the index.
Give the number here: 1.572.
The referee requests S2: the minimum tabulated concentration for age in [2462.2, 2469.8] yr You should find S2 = 1.577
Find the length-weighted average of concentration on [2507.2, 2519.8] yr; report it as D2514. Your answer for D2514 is 1.66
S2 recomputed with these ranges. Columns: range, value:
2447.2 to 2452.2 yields 1.572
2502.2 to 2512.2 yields 1.561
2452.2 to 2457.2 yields 1.562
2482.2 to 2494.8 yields 1.506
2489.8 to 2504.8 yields 1.555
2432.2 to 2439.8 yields 1.557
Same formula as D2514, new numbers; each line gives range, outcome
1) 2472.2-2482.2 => 1.62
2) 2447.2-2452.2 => 1.59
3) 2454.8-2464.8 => 1.62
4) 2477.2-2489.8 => 1.61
